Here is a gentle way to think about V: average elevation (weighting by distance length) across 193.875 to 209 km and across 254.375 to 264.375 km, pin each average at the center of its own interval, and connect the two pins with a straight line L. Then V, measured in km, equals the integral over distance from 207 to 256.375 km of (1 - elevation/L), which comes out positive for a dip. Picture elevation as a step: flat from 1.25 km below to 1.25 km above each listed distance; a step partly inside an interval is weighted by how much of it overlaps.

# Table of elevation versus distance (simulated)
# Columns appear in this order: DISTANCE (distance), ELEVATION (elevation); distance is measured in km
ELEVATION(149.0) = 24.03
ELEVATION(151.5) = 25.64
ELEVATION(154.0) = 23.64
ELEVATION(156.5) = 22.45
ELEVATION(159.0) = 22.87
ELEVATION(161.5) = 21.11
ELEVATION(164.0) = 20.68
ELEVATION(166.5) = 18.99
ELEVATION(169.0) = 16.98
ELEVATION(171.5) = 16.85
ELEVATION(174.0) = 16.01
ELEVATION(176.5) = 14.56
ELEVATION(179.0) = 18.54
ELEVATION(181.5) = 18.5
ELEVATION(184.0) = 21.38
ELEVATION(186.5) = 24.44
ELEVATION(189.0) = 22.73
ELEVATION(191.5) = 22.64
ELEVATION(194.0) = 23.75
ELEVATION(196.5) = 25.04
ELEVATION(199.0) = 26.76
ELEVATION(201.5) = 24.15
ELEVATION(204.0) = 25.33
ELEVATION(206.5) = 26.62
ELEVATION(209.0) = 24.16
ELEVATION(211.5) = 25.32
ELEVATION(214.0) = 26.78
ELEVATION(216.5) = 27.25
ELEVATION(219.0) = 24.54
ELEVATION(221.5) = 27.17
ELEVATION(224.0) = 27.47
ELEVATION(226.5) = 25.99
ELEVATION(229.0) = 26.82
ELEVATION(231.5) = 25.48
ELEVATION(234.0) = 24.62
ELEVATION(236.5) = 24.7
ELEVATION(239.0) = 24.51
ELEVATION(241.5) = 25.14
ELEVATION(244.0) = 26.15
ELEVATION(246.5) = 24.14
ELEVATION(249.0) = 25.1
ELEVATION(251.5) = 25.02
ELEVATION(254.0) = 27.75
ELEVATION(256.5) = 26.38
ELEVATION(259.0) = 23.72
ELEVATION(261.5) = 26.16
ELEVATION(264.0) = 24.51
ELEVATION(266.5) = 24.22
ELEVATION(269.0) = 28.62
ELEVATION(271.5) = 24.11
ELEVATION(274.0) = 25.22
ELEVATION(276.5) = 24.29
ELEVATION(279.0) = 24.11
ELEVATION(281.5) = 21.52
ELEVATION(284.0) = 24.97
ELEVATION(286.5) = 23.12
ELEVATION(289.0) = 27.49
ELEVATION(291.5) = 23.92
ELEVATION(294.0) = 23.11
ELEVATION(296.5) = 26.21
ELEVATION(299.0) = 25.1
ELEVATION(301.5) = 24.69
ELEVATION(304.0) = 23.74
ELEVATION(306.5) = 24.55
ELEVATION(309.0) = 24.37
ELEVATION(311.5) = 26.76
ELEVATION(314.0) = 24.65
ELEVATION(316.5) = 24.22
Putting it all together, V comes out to -0.6 km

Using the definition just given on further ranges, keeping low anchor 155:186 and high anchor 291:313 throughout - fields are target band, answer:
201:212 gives -2.34 km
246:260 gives -1.70 km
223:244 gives -3.58 km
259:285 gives -1.38 km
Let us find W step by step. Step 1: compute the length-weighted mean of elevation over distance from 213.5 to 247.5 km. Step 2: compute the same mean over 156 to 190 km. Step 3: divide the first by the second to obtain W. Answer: 1.31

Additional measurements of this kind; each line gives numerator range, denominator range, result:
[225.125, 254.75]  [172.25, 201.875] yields 1.19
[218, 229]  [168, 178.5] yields 1.62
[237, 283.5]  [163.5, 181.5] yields 1.43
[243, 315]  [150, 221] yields 1.11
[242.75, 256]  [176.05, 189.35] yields 1.27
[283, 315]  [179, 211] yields 1.05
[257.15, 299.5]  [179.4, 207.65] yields 1.05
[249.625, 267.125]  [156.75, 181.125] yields 1.36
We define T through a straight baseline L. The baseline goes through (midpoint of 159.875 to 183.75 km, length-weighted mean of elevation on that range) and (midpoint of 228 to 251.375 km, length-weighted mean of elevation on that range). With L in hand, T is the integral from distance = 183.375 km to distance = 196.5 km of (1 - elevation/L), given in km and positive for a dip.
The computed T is -2.1 km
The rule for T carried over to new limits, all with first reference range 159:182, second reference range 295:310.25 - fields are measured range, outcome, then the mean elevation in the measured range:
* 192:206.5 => -3.9 km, 25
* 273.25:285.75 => -0.2 km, 23.9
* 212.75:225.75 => -3.7 km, 26.6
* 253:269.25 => -2.1 km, 25.7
